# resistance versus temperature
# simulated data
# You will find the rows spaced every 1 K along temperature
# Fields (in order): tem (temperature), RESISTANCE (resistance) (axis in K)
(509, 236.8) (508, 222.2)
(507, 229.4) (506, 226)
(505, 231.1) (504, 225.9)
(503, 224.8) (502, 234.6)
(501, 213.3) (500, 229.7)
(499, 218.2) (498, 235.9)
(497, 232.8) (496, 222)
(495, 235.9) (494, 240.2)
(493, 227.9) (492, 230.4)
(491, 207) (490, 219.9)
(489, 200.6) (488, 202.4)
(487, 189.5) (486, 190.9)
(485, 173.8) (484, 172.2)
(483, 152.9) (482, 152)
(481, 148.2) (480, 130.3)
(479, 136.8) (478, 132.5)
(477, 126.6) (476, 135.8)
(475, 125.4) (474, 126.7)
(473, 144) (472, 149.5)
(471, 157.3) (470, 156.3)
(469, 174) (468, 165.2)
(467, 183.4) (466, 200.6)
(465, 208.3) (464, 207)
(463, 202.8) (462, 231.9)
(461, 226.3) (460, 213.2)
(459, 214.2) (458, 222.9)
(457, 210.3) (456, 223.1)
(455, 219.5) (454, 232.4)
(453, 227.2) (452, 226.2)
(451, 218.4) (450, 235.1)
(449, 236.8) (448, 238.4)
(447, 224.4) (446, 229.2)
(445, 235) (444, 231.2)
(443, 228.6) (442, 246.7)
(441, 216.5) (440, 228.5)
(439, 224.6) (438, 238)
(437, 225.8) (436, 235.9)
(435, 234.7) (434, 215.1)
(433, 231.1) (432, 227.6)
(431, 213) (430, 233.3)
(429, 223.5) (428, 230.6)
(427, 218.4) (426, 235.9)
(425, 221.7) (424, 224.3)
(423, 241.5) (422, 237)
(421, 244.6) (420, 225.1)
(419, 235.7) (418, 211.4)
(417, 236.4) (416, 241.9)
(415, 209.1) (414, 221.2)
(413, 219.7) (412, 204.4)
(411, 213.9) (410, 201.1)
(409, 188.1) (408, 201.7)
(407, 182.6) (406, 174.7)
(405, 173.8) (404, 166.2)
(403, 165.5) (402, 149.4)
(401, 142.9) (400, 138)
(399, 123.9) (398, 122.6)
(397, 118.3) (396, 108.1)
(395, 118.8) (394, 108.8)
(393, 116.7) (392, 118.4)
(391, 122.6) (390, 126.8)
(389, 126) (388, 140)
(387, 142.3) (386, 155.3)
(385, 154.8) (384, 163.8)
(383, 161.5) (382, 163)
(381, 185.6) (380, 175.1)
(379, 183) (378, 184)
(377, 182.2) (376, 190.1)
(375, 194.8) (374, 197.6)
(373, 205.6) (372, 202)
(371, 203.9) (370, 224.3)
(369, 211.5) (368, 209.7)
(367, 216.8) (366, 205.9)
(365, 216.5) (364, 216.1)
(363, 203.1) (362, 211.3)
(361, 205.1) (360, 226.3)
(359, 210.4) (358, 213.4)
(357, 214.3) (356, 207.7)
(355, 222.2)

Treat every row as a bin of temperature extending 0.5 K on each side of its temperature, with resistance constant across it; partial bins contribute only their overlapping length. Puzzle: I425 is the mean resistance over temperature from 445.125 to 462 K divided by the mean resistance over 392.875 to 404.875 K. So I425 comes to 1.69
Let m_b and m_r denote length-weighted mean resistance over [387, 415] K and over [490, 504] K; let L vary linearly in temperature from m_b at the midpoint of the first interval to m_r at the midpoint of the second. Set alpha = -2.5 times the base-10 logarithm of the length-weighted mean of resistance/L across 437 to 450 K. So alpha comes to -0.23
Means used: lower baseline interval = 156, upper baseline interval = 227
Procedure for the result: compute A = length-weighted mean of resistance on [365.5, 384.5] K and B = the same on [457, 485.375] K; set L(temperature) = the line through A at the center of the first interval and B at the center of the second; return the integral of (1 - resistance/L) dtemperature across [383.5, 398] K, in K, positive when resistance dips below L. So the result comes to 4.6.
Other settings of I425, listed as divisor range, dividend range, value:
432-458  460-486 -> 0.73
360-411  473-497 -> 1.04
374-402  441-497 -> 1.33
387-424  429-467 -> 1.28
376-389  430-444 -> 1.38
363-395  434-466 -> 1.29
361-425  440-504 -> 1.10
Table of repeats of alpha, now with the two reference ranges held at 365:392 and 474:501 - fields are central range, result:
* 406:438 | -0.22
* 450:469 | -0.15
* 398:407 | 0.17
